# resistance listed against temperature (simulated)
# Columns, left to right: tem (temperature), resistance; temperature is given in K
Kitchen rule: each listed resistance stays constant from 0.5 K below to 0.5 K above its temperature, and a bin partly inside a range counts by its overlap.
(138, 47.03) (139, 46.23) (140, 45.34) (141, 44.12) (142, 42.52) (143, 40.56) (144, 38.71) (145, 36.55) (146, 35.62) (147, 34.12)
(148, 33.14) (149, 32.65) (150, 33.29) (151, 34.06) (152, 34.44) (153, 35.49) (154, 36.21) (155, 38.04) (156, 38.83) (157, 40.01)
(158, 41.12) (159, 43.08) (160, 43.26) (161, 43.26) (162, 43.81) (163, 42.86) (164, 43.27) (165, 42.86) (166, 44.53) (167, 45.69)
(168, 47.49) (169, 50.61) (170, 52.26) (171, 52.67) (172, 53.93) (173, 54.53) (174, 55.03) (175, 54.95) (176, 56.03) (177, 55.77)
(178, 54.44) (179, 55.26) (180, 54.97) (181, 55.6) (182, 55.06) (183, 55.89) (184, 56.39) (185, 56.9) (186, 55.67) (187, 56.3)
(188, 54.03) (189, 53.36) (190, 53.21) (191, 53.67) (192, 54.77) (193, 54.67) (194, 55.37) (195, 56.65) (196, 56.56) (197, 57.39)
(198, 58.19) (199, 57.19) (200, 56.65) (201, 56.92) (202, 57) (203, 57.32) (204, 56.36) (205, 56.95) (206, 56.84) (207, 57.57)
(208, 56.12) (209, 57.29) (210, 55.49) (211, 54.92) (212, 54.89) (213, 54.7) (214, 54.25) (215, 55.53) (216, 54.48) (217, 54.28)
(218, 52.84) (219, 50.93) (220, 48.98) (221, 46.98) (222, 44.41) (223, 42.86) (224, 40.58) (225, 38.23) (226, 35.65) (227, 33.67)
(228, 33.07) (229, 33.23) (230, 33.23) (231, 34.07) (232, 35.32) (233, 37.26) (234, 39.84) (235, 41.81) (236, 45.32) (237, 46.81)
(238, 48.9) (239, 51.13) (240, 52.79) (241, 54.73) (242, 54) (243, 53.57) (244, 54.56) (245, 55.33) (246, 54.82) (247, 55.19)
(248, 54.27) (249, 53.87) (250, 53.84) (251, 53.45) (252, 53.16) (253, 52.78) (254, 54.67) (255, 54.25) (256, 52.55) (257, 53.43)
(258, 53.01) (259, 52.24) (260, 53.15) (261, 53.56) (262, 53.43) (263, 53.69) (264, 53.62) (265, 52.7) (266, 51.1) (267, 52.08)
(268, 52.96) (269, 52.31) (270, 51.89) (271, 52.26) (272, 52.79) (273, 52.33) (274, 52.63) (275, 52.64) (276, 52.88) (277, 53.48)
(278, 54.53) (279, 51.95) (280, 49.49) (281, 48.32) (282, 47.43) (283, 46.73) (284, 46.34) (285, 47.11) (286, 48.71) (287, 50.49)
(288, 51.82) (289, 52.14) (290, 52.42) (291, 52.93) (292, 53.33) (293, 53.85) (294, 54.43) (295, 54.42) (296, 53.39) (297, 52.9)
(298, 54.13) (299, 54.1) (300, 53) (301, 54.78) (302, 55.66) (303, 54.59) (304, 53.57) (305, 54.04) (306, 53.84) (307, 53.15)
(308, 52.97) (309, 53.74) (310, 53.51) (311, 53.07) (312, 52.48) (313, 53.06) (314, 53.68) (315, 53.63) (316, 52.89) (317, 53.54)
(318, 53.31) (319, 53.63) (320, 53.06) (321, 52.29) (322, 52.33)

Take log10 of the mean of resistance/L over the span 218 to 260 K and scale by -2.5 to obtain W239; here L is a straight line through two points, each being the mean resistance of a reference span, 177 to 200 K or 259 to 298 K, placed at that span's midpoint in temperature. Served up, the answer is 0.130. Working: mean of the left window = 55.6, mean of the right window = 51.9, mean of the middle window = 47.4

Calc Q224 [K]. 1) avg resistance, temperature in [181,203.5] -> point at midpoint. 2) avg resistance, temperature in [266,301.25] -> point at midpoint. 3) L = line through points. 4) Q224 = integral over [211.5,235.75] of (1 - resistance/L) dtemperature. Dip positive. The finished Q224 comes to 4.8 K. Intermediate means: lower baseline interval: 55.9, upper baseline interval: 51.9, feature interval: 43.8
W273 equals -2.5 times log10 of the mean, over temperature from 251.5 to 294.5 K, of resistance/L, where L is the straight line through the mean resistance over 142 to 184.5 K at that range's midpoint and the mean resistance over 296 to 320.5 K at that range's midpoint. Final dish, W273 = -0.01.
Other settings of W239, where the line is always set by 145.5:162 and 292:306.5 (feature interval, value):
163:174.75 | -0.246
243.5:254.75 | -0.124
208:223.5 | -0.176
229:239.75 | 0.135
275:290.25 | 0.039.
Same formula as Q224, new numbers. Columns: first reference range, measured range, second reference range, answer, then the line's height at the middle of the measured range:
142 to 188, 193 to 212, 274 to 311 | -3.5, 47.8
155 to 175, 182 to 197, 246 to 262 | -2.2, 48.3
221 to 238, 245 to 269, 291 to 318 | -4.9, 44.4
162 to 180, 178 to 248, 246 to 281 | 0.7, 51.7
